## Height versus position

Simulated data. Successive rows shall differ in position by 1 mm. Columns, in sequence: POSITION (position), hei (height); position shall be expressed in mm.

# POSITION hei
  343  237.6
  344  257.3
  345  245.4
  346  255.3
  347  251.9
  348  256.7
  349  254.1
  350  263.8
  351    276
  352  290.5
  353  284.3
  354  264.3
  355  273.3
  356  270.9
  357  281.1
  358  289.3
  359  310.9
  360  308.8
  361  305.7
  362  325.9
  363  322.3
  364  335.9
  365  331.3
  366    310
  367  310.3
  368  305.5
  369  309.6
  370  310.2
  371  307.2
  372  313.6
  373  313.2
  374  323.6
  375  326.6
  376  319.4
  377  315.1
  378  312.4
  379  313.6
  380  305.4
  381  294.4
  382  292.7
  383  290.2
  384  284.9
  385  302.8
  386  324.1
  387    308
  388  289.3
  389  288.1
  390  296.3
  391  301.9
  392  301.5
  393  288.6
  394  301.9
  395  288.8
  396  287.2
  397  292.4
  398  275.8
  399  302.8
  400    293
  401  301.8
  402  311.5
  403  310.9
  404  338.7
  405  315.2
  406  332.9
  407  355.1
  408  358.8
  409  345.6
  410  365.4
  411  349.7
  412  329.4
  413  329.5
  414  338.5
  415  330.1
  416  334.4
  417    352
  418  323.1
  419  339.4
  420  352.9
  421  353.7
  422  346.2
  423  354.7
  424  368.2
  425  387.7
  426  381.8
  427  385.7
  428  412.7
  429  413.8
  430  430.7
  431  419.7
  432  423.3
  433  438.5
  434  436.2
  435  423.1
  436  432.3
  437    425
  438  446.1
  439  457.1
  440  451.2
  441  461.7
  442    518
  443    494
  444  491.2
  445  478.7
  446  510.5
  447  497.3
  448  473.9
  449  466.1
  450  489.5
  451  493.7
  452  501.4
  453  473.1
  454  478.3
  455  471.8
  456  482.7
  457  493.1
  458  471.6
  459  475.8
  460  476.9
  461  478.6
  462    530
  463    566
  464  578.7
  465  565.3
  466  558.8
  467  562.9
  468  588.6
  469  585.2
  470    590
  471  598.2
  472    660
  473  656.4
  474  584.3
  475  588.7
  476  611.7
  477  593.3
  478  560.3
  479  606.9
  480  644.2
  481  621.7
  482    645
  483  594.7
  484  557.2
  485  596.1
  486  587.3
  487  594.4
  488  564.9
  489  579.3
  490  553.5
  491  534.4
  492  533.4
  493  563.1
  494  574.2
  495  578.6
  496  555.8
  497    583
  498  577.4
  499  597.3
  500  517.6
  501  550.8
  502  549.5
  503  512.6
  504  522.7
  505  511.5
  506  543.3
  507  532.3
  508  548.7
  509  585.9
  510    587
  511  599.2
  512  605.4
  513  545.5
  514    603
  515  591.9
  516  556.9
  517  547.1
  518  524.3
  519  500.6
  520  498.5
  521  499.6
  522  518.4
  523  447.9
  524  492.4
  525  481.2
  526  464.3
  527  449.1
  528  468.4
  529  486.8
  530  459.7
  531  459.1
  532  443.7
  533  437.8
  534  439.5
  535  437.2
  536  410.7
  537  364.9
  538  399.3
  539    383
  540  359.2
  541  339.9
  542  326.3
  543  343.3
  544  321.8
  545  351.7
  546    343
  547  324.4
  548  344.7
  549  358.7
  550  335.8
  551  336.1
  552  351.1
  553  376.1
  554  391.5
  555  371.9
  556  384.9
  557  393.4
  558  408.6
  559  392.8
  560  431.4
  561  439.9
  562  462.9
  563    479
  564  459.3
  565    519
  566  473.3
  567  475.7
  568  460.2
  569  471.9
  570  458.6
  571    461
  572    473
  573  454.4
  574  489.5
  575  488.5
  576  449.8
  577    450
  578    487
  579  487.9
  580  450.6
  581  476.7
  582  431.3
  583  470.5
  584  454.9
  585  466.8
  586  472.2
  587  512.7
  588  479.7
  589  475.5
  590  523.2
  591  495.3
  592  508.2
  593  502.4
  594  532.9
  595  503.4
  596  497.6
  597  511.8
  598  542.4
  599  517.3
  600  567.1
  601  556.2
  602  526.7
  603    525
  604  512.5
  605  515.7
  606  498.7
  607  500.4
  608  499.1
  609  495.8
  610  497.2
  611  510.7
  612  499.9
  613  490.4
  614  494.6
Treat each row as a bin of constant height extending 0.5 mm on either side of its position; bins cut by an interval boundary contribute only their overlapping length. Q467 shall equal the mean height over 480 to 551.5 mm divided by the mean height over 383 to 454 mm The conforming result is 1.32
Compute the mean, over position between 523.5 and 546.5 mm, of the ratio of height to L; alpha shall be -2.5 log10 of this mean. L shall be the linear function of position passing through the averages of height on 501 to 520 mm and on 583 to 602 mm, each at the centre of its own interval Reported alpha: 0.293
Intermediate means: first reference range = 552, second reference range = 506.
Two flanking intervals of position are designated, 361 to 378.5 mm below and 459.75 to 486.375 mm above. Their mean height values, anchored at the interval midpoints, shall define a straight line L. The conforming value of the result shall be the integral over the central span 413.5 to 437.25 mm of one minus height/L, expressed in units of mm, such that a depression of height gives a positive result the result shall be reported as 4.1 mm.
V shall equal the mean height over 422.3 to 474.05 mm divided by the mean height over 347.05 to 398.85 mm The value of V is 1.62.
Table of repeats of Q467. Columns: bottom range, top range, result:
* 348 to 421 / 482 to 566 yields 1.55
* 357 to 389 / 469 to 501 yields 1.90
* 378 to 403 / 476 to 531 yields 1.84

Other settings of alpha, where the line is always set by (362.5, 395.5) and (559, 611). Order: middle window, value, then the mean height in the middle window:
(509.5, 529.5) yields -0.214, 523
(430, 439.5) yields -0.213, 433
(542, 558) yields 0.271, 356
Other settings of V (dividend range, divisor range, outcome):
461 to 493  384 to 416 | 1.86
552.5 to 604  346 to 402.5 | 1.59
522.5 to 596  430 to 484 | 0.84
